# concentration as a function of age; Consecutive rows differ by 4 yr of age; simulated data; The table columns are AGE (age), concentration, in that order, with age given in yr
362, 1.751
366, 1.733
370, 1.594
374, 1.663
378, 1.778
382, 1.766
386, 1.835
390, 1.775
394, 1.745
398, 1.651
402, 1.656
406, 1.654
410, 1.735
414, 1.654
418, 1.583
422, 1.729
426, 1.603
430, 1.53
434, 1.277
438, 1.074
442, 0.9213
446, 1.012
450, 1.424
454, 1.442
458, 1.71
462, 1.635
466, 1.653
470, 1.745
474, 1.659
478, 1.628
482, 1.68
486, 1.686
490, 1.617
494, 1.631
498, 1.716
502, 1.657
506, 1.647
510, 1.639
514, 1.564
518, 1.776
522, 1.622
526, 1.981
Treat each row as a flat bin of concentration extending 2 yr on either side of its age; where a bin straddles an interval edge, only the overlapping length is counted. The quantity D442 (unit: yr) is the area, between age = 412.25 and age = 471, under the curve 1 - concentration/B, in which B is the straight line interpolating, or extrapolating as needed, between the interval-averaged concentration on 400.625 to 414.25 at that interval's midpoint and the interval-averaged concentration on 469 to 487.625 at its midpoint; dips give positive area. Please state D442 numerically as 7.6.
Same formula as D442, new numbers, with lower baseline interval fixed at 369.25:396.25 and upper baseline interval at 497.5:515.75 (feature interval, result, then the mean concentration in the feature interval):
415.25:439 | 3.0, 1.49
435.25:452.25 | 5.7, 1.12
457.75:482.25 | 0.0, 1.67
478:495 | 0.0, 1.65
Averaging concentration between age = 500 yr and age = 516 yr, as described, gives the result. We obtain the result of 1.63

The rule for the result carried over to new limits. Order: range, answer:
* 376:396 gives 1.78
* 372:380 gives 1.72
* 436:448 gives 1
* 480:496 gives 1.65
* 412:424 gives 1.66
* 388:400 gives 1.72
